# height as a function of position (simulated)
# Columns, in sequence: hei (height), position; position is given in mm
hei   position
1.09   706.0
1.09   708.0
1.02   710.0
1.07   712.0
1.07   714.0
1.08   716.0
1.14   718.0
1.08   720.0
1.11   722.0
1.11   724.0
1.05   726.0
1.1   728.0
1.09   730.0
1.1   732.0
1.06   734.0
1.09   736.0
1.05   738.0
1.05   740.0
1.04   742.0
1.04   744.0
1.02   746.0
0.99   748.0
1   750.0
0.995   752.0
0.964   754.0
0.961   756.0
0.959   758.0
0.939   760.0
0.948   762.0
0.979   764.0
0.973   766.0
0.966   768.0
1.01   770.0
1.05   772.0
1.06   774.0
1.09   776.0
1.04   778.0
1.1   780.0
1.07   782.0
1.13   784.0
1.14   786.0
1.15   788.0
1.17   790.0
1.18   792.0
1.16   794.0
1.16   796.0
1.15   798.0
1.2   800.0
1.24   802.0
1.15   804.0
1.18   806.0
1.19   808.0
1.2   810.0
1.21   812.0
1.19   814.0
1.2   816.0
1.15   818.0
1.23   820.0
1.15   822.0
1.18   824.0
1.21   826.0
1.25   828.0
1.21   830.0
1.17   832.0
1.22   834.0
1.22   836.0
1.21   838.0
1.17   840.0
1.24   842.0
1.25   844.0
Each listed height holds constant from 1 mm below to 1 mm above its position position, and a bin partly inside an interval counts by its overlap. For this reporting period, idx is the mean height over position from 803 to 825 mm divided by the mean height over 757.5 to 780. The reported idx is 1.2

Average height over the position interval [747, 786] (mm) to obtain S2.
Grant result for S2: 1.02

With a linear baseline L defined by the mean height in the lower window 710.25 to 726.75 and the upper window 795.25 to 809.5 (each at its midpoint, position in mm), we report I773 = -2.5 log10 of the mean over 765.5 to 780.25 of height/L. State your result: 0.11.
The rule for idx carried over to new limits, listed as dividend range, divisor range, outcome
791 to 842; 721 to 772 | 1.16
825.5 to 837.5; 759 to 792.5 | 1.15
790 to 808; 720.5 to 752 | 1.11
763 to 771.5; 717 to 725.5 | 0.89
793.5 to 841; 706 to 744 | 1.11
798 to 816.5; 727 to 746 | 1.12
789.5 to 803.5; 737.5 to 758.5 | 1.17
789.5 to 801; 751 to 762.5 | 1.22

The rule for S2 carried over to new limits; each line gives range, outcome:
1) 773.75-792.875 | 1.11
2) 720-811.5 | 1.08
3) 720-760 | 1.04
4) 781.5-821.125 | 1.17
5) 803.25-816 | 1.19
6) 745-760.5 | 0.98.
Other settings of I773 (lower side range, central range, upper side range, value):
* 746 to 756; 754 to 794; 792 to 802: 0.04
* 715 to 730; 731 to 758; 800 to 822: 0.10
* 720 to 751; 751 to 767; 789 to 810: 0.15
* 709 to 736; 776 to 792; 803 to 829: 0.04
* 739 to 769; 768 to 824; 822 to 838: -0.03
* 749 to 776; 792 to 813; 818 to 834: -0.06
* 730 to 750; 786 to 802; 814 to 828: -0.02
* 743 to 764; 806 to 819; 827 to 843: -0.04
